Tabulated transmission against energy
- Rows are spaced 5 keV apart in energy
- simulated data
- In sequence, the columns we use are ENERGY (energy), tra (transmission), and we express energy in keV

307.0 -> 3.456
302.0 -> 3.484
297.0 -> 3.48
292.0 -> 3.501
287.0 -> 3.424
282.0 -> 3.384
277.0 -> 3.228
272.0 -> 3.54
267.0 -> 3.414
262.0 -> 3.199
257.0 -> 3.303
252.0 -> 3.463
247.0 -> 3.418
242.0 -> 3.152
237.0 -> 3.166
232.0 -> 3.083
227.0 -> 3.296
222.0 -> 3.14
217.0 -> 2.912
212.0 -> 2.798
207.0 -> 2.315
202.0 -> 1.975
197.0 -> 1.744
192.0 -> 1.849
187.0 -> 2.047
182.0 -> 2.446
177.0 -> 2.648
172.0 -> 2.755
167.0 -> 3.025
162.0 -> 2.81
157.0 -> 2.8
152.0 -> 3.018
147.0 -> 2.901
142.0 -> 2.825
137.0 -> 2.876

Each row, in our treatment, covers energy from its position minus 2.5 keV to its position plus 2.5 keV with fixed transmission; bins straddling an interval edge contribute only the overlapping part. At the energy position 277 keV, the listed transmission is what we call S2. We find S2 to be 3.228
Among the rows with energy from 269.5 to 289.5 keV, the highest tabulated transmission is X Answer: 3.54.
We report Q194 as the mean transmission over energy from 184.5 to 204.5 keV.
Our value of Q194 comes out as 1.9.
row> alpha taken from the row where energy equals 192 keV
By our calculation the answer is 1.849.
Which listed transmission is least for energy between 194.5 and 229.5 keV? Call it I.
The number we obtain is 1.744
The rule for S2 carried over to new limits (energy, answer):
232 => 3.083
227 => 3.296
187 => 2.047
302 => 3.484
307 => 3.456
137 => 2.876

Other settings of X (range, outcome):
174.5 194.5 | 2.648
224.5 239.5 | 3.296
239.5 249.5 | 3.418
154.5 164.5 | 2.81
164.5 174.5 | 3.025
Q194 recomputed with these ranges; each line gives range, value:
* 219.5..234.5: 3.17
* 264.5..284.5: 3.39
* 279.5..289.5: 3.4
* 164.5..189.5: 2.58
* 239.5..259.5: 3.33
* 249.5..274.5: 3.38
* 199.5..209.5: 2.15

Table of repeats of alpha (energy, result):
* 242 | 3.152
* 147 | 2.901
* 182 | 2.446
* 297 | 3.48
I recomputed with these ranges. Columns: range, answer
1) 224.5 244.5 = 3.083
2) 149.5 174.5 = 2.755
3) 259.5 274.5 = 3.199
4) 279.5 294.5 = 3.384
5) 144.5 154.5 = 2.901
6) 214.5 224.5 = 2.912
